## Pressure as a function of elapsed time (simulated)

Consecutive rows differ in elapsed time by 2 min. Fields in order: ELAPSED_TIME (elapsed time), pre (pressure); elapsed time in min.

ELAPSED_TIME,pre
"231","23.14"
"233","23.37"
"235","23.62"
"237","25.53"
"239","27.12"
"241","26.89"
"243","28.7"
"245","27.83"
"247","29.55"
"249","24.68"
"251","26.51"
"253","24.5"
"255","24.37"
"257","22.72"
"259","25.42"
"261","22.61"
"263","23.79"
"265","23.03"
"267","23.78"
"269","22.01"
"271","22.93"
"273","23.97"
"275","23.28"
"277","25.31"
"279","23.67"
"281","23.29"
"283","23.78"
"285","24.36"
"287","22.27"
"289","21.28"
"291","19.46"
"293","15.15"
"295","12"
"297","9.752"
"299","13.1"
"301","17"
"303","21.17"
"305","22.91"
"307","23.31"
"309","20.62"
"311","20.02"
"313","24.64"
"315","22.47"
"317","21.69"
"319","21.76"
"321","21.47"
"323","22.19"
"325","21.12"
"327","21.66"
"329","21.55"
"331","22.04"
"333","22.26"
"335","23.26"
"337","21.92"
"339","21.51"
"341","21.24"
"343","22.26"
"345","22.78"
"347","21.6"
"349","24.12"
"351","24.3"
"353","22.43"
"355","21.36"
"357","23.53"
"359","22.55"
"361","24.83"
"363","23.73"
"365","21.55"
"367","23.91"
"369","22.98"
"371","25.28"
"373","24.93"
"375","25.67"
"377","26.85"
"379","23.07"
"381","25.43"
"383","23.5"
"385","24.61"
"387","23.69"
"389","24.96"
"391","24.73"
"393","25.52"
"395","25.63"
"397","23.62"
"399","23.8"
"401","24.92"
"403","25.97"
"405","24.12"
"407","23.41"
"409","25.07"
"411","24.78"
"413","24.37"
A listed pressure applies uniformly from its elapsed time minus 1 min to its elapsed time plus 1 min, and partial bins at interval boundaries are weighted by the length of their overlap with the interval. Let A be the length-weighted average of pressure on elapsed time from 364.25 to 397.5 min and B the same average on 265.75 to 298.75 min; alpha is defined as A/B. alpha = 1.17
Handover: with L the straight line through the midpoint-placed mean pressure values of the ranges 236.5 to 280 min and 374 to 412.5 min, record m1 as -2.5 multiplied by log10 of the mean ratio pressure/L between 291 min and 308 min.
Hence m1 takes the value 0.41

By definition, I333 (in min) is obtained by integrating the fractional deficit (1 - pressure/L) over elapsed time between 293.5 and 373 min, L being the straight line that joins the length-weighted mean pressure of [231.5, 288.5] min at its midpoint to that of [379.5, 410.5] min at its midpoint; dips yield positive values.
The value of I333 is 10.0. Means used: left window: 24.6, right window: 24.6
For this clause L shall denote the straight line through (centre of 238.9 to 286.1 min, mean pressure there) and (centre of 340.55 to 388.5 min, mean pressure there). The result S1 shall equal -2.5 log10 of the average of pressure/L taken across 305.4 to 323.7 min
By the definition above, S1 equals 0.10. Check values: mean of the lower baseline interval 24.7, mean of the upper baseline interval 23.6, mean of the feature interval 22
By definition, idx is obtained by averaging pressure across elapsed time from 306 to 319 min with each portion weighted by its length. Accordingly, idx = 22.1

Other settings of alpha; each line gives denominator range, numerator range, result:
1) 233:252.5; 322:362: 0.85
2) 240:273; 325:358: 0.90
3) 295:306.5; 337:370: 1.37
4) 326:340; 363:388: 1.10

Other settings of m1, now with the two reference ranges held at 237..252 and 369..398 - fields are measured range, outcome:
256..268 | 0.144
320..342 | 0.176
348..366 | 0.093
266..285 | 0.132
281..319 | 0.301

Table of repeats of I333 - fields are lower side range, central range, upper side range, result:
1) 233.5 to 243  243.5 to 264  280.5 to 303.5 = -1.3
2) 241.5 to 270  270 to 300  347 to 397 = 5.5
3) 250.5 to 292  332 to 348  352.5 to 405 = 1.2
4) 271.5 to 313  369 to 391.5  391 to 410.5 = -0.8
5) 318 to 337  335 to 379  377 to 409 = -0.3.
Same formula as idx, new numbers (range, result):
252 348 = 21.6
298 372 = 22.1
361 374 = 23.8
